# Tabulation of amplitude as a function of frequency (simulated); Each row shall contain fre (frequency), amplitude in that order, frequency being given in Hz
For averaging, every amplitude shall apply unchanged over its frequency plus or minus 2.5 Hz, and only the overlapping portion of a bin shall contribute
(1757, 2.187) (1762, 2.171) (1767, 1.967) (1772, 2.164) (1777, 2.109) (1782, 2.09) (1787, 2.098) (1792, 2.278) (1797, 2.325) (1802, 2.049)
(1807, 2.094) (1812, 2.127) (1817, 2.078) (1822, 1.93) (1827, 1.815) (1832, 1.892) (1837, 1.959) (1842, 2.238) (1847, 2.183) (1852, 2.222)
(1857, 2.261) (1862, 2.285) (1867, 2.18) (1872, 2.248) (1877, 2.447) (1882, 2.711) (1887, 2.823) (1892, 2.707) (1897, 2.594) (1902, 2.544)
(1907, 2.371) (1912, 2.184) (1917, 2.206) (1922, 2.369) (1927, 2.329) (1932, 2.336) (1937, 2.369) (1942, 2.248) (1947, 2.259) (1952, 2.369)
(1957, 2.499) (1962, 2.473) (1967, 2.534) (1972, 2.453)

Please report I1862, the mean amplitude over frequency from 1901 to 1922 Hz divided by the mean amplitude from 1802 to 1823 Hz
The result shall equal 1.12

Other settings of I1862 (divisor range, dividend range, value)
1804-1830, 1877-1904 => 1.32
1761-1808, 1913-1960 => 1.09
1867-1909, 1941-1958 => 0.92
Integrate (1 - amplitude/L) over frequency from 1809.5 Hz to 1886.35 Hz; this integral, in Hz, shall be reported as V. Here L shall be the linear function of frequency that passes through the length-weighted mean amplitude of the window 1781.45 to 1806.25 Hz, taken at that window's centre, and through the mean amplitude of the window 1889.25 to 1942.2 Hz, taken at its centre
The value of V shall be 2.87 Hz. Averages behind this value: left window 2.17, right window 2.4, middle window 2.19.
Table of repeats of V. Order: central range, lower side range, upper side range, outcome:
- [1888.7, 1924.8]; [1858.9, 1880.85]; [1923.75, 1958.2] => -1.64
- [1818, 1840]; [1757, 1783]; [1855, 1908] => 3.66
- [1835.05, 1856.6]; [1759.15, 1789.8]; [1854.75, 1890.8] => 1.63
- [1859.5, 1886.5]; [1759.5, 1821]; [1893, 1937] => -1.33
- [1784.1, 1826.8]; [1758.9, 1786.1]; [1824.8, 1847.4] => -1.11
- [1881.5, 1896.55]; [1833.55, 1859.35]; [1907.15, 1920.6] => -3.54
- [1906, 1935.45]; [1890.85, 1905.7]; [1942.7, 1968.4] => 2.56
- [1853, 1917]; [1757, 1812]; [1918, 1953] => -4.92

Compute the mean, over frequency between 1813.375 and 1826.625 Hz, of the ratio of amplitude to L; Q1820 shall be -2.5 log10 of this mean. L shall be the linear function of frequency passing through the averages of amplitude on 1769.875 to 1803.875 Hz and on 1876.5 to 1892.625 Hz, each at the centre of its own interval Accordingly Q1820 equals 0.18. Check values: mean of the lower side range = 2.16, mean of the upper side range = 2.7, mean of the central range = 1.98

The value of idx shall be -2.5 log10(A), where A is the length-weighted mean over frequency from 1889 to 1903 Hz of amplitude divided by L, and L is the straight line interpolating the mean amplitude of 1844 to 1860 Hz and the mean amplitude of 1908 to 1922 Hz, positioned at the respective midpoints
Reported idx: -0.175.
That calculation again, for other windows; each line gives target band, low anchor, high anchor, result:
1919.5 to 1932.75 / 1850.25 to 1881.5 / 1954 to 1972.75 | 0.03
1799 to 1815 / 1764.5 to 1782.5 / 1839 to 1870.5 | 0.02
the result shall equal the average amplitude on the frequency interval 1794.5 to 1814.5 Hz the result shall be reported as 2.15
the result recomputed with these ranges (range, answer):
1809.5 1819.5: 2.1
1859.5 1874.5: 2.24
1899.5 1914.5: 2.37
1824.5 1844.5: 1.98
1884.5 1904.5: 2.67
